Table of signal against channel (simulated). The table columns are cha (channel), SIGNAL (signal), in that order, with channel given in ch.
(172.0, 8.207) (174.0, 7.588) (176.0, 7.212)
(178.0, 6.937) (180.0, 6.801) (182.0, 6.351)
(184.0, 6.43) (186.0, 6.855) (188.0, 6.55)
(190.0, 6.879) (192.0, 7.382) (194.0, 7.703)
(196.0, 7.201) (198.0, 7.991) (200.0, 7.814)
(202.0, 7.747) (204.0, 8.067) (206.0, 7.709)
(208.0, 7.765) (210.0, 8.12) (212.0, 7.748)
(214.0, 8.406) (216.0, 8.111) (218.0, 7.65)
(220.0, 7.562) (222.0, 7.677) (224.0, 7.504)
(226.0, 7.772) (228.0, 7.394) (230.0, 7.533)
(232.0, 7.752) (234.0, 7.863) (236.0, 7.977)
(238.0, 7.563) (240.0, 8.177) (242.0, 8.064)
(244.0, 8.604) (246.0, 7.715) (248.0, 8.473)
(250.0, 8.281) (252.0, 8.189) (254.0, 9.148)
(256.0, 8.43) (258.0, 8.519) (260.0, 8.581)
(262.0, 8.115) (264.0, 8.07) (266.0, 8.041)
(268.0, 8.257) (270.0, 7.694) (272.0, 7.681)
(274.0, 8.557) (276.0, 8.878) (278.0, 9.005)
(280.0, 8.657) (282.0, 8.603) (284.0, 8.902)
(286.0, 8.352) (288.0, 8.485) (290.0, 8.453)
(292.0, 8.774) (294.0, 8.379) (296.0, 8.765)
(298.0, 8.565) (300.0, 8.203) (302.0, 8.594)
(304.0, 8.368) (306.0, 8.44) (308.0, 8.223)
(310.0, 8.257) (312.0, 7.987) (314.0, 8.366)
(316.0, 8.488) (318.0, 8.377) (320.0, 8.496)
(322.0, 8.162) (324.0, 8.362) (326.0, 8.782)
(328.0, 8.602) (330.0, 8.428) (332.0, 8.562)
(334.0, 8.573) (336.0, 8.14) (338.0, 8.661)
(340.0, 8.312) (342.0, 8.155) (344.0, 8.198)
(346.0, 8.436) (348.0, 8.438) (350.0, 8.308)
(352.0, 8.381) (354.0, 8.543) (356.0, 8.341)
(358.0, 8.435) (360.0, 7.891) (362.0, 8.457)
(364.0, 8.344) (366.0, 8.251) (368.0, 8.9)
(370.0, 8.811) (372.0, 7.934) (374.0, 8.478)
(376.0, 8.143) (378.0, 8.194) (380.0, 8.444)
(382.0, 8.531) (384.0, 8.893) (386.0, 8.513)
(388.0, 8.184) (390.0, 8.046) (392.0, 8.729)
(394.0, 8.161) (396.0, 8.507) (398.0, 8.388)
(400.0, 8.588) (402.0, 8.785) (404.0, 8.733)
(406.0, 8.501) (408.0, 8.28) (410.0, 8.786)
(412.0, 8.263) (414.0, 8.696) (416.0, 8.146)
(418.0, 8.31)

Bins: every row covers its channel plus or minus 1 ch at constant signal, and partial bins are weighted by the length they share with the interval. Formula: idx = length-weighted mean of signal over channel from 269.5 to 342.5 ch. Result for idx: 8.45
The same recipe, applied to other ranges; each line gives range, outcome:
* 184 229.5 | 7.59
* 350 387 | 8.41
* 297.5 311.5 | 8.36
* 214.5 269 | 8.04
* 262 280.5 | 8.3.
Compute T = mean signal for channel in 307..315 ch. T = 8.21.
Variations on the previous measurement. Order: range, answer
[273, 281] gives 8.77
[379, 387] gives 8.6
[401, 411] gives 8.62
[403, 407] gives 8.62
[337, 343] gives 8.38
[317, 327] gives 8.44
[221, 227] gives 7.65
